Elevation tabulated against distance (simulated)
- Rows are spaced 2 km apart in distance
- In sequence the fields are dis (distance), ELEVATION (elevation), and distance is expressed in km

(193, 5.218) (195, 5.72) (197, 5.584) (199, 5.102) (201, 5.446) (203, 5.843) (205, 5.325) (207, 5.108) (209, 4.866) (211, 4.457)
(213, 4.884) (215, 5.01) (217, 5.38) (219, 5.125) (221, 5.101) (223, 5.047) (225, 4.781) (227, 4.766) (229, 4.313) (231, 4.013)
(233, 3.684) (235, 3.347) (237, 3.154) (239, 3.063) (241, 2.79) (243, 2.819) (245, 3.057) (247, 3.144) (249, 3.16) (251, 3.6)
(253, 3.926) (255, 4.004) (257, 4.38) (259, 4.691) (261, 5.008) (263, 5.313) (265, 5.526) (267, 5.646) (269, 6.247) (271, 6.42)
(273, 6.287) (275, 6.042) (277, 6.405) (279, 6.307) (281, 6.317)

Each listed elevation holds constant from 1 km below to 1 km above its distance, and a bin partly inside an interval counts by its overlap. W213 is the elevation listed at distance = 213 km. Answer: 4.884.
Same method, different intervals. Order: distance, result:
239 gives 3.063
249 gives 3.16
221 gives 5.101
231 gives 4.013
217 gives 5.38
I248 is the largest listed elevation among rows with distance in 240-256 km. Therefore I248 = 4.004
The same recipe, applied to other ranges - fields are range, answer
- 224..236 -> 4.781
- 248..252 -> 3.6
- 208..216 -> 5.01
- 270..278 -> 6.42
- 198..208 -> 5.843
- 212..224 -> 5.38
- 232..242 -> 3.684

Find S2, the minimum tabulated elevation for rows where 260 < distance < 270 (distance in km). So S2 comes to 5.008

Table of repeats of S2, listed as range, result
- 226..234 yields 3.684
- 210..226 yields 4.457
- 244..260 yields 3.057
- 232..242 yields 2.79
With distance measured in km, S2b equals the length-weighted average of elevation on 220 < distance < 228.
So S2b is 4.92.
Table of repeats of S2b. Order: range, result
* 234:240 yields 3.19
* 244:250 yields 3.12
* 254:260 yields 4.36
